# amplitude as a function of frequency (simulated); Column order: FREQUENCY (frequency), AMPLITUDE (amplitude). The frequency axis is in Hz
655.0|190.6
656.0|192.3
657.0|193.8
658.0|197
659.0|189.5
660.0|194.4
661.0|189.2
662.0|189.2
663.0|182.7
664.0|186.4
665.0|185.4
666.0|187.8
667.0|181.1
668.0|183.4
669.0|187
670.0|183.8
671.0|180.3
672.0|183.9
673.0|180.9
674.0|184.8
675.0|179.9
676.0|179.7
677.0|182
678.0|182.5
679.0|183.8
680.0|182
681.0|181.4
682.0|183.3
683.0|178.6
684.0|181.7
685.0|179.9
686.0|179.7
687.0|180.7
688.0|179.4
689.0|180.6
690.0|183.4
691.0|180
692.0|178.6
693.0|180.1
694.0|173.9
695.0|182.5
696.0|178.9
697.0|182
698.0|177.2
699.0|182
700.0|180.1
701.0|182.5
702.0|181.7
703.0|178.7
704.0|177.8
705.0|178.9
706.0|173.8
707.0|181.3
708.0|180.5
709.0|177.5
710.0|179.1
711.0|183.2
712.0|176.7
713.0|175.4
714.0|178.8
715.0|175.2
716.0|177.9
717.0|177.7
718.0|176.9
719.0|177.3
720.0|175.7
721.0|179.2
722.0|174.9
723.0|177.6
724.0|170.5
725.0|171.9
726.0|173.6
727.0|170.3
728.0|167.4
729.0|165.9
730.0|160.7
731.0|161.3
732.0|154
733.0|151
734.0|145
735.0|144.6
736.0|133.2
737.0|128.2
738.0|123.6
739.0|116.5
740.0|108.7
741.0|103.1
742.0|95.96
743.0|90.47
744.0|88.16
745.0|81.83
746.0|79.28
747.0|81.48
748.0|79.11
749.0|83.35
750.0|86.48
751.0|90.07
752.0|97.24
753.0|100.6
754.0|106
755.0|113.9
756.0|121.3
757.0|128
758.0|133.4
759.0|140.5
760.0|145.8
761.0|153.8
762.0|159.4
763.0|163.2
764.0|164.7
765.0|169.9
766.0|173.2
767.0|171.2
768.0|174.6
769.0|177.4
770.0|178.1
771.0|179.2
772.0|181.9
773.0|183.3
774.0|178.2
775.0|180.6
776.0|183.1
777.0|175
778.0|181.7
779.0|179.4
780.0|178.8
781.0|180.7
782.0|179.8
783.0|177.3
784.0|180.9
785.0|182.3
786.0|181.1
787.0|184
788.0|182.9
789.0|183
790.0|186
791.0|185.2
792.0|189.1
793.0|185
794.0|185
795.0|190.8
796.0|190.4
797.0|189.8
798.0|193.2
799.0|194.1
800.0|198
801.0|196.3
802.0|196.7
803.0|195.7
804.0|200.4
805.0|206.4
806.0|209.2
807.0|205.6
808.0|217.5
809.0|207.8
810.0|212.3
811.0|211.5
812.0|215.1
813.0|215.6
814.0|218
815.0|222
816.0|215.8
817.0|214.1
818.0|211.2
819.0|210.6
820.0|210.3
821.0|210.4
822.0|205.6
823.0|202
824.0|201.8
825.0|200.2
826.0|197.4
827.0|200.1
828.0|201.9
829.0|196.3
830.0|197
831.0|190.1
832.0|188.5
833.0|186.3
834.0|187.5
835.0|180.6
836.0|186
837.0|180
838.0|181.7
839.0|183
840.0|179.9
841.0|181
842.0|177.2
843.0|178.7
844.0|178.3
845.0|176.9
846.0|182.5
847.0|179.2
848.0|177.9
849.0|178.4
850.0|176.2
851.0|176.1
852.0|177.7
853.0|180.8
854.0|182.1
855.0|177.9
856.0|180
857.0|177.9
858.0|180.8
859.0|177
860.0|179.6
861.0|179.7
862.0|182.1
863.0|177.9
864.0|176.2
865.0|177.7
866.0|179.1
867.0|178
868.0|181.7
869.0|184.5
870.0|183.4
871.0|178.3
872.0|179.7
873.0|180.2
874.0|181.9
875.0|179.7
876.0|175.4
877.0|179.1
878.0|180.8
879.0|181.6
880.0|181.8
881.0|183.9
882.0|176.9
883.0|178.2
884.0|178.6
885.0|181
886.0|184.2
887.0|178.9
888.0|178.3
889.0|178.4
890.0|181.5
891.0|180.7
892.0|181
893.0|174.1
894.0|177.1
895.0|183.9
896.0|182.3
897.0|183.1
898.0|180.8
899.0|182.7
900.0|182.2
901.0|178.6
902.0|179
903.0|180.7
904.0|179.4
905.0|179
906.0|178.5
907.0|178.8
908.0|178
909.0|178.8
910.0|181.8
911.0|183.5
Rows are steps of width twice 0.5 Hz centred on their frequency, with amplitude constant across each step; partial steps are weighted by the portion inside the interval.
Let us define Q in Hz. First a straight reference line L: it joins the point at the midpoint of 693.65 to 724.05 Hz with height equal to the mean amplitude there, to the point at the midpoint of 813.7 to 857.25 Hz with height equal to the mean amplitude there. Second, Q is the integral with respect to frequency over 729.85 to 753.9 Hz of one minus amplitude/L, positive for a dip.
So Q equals 9.3 Hz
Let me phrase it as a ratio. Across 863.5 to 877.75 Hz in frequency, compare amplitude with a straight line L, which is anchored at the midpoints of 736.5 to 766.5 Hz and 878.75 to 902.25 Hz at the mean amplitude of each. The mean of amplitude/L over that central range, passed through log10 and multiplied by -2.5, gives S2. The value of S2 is -0.05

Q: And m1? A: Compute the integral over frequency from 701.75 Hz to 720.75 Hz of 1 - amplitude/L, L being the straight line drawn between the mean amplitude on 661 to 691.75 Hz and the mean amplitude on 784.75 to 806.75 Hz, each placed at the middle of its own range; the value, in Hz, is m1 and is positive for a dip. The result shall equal 0.7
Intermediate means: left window 183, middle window 178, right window 191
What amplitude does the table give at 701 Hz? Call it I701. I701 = 182.5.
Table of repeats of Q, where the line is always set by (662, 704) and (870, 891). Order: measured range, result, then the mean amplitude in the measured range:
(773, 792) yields -0.06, 181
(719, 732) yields 0.78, 170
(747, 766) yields 5.94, 124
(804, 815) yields -1.90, 212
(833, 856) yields 0.02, 180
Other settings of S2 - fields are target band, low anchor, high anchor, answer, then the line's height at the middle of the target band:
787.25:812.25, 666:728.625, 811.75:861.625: -0.05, 188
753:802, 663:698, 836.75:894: 0.05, 181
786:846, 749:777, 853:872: -0.19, 165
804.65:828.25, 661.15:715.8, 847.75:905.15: -0.16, 180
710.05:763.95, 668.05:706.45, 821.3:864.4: 0.29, 182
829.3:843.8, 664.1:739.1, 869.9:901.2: -0.03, 179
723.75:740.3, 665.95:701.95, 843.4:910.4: 0.20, 181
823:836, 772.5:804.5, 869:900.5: -0.06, 184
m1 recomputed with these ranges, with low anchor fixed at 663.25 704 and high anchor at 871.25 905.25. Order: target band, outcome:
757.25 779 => 1.47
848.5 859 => 0.10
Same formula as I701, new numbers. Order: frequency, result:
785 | 182.3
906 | 178.5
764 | 164.7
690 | 183.4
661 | 189.2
